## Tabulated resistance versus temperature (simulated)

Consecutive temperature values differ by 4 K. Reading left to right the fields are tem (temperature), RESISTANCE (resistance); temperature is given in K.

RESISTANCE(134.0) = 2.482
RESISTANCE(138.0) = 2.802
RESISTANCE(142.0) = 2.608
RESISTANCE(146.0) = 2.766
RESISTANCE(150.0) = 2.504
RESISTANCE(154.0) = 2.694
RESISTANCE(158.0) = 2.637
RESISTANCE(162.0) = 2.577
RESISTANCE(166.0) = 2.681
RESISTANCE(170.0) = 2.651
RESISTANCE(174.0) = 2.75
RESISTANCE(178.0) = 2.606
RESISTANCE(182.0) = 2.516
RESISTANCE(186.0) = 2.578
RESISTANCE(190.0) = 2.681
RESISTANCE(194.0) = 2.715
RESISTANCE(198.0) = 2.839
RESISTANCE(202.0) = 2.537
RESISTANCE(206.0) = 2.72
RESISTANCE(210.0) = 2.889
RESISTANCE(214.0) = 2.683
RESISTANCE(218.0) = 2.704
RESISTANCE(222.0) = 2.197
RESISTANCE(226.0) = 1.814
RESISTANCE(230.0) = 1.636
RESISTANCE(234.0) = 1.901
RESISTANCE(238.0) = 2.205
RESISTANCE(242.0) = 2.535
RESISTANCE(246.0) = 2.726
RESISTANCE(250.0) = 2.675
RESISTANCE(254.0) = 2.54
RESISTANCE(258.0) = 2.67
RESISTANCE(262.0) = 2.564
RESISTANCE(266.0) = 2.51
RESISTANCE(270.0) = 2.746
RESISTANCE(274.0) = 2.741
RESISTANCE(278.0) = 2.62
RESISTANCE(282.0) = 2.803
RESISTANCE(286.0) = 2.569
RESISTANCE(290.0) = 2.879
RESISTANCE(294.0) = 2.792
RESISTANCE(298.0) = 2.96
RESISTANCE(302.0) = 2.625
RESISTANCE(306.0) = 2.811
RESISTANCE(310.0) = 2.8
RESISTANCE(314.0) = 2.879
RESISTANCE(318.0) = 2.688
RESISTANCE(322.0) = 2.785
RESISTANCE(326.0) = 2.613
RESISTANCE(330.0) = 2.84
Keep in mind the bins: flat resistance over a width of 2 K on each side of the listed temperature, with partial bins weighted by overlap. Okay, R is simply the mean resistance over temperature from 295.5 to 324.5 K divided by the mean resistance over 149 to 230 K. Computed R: 1.08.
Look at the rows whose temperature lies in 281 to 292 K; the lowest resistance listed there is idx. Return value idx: 2.569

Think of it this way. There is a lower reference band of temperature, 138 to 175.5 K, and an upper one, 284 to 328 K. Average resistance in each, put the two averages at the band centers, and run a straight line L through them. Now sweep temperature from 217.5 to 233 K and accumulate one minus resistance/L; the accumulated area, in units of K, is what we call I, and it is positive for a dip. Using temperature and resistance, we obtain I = 3.95 K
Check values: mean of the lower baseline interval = 2.66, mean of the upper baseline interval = 2.76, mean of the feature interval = 2.02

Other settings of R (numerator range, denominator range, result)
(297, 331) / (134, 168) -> 1.05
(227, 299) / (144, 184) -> 0.96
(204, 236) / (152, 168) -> 0.88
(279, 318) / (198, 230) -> 1.12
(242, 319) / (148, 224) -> 1.03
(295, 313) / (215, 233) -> 1.33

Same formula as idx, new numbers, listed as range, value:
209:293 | 1.636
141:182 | 2.504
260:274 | 2.51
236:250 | 2.205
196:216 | 2.537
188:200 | 2.681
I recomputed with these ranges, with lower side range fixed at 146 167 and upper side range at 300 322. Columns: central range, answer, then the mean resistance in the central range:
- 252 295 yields 0.9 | 2.67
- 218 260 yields 6.1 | 2.31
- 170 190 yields 0.2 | 2.62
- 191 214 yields -0.5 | 2.73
